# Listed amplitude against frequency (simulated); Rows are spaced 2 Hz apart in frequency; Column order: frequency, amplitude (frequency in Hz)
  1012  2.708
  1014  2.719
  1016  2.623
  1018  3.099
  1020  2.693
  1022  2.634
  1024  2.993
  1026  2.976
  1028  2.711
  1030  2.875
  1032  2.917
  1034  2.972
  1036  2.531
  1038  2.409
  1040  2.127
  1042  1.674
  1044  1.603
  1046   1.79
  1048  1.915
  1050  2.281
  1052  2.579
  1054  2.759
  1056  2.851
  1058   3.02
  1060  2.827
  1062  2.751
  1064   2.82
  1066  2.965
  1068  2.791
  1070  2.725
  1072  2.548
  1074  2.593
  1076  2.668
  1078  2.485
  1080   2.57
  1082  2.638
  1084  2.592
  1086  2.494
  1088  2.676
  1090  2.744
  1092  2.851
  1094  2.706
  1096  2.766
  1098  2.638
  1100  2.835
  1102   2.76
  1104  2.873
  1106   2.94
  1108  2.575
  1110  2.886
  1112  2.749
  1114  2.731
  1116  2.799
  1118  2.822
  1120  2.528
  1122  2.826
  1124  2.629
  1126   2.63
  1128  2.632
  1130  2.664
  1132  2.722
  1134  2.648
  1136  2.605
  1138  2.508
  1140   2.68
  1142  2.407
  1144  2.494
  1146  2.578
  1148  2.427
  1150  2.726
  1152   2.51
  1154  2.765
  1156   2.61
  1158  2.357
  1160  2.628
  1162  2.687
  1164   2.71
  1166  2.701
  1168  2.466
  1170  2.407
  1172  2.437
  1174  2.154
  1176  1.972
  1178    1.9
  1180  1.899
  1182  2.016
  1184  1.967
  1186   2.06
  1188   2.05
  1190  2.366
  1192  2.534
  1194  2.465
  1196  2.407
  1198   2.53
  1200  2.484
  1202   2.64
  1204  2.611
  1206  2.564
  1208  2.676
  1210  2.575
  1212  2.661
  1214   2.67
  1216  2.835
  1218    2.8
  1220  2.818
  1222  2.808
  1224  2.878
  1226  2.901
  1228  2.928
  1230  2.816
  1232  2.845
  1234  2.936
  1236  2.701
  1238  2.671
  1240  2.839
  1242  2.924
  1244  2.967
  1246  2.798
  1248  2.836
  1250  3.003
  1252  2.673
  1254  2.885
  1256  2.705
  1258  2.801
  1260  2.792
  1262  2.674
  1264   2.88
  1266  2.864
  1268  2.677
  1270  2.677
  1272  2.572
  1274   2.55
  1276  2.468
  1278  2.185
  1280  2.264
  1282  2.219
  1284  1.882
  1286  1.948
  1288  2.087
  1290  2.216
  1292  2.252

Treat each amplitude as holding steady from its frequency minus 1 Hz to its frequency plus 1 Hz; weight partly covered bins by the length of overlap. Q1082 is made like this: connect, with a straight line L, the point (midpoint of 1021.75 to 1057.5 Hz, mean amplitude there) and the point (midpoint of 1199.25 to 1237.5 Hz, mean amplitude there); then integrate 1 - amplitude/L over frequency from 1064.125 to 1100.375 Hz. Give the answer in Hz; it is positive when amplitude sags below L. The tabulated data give -1.97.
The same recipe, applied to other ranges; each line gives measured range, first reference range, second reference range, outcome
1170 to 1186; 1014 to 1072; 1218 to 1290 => 3.5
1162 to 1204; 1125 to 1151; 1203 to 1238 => 5.7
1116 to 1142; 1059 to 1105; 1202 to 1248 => 0.8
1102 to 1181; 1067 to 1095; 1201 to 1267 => 3.7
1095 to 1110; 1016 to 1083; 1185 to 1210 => -1.4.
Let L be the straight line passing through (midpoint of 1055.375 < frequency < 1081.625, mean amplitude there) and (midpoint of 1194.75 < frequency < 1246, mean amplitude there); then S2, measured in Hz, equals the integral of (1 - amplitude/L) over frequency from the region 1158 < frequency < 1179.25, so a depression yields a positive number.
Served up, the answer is 2.6 Hz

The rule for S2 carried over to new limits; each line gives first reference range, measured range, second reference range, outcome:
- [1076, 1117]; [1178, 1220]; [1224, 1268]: 5.36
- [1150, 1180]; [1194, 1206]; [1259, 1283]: -0.23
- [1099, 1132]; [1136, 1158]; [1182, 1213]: 0.48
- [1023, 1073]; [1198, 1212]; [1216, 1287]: 0.39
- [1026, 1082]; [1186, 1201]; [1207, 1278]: 1.82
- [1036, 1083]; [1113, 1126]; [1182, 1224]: -1.08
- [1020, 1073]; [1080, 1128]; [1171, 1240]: -3.02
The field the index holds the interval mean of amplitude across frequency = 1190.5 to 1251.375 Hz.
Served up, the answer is 2.73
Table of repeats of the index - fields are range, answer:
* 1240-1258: 2.85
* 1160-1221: 2.44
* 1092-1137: 2.73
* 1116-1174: 2.6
